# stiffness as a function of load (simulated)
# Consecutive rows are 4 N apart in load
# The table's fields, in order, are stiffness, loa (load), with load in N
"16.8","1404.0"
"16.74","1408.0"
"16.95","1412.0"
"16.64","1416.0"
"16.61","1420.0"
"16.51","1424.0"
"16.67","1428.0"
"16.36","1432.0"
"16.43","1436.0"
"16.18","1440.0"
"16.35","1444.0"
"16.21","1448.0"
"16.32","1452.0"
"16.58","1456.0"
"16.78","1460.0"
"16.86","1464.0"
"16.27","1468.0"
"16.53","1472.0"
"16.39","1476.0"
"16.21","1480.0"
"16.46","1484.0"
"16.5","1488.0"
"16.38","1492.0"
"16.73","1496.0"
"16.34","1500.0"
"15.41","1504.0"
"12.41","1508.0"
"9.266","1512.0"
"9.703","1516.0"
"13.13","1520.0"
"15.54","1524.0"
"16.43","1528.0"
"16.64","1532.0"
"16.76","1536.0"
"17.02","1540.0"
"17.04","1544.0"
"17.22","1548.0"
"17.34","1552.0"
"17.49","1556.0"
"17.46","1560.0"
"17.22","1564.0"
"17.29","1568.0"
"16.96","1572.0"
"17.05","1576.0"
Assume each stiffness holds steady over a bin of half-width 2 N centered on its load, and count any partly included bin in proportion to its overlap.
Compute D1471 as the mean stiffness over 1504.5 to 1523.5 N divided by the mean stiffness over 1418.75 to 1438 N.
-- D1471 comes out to 0.7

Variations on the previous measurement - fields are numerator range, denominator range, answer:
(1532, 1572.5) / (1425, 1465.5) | 1.04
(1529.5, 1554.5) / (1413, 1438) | 1.03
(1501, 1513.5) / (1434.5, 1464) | 0.78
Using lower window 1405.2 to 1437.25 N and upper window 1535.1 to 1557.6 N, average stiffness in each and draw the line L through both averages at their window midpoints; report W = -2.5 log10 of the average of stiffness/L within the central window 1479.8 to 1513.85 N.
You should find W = 0.13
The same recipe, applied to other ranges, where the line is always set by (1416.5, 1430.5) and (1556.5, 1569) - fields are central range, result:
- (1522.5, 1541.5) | 0.04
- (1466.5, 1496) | 0.03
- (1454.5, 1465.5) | 0.00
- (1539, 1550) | 0.01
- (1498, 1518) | 0.33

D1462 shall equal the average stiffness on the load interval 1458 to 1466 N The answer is 16.8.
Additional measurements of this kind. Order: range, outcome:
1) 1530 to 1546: 16.9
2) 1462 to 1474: 16.6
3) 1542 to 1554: 17.2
